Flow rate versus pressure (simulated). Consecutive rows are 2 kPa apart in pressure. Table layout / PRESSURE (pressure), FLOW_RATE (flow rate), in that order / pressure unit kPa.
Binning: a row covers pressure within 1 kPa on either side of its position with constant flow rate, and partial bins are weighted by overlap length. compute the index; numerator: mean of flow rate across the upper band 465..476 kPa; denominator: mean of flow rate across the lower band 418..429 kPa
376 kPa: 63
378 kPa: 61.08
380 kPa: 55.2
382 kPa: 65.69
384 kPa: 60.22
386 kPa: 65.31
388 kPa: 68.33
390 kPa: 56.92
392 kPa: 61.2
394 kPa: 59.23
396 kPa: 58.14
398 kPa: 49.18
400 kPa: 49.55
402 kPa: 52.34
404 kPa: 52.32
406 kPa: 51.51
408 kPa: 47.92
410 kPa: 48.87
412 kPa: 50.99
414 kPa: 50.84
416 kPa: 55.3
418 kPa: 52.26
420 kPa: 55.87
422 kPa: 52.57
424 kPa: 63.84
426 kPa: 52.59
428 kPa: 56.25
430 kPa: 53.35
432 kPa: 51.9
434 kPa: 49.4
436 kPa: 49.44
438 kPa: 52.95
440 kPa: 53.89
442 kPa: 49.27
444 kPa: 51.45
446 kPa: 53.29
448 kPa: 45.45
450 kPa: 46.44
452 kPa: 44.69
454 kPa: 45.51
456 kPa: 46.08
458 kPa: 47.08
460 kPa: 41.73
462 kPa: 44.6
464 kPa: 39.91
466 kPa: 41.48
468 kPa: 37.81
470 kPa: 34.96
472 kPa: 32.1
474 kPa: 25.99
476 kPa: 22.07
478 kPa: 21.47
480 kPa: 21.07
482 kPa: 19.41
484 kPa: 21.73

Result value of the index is 0.60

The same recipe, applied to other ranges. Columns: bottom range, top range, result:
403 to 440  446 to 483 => 0.70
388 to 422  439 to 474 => 0.82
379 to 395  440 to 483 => 0.63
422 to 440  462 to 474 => 0.69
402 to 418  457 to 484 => 0.64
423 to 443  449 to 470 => 0.81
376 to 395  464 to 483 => 0.47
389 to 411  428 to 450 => 0.96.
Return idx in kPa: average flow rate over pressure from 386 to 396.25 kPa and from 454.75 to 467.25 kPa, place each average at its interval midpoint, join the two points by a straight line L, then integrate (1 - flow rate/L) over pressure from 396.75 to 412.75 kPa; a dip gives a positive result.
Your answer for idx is 2.1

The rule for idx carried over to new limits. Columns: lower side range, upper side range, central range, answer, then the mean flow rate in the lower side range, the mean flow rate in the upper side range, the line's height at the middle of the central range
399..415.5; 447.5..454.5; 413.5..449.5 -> -3.7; 50.7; 45.5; 47.8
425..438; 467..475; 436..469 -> -3.7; 52.2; 32.7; 41.8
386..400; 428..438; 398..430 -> 1.2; 58.6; 51.7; 55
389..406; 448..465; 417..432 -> -1.5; 54.7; 44.6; 50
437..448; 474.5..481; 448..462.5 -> -1.7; 51.6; 21.9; 40.8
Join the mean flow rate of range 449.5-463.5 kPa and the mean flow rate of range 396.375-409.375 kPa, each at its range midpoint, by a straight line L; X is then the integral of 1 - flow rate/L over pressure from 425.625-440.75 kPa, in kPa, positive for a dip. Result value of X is -1.6 kPa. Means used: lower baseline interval 50.8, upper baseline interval 44.9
